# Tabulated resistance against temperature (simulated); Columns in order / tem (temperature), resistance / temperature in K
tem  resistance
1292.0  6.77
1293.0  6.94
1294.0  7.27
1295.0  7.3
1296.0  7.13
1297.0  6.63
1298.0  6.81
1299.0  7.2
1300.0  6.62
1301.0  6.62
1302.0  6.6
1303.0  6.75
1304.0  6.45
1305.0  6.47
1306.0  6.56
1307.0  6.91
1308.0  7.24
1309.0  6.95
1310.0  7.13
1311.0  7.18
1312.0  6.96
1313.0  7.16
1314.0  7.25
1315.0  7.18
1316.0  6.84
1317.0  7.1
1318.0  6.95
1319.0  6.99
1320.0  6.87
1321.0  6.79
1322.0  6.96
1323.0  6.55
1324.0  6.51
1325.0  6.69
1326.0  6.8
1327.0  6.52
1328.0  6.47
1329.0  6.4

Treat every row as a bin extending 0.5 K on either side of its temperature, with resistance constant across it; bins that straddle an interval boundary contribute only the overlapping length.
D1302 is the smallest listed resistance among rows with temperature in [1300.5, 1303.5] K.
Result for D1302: 6.6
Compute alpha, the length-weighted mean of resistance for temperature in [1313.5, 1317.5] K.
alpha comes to 7.09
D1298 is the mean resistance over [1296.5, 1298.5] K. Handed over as 6.72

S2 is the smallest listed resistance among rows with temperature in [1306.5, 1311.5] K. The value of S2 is 6.91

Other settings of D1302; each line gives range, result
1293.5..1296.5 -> 7.13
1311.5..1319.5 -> 6.84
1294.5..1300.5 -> 6.62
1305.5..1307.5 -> 6.56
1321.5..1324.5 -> 6.51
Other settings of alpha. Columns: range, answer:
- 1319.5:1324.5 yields 6.74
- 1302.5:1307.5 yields 6.63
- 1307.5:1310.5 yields 7.11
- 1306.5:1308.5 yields 7.08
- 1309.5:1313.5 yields 7.11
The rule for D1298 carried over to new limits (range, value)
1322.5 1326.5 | 6.64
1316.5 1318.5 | 7.03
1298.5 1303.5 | 6.76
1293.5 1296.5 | 7.23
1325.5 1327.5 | 6.66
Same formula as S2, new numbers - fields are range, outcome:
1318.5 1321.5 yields 6.79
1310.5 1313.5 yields 6.96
